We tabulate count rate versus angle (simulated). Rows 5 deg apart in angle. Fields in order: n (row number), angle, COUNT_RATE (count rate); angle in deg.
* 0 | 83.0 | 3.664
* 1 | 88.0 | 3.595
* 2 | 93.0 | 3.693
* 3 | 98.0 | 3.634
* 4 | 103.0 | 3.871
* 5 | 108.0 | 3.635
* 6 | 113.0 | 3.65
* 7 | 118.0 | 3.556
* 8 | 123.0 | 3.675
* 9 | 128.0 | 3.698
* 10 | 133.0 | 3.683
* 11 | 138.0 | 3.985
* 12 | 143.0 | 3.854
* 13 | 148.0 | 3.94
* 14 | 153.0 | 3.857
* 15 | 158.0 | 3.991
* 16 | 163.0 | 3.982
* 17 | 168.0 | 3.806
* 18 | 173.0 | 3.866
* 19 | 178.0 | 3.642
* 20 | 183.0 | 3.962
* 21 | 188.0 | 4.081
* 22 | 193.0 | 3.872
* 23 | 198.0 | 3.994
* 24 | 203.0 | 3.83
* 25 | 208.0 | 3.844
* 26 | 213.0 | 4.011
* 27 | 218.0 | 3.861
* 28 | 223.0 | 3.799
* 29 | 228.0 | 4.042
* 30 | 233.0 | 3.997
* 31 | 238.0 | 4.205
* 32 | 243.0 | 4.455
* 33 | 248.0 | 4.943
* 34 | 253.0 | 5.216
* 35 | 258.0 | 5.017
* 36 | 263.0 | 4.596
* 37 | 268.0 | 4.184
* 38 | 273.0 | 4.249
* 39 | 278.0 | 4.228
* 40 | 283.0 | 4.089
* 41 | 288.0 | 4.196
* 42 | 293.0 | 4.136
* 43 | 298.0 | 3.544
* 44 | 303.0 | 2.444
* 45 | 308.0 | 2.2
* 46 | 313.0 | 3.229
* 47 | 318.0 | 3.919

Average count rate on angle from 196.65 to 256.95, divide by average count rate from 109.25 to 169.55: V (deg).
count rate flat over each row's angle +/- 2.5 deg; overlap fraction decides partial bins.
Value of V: 1.1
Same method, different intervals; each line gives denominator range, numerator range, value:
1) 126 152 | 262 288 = 1.11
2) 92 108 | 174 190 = 1.04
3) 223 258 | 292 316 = 0.69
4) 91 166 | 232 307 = 1.11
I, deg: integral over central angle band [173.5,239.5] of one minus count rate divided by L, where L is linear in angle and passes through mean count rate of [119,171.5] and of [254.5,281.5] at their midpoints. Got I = 3.6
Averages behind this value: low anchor 3.84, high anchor 4.47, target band 3.93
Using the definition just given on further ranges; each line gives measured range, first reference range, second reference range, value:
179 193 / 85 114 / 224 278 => 0.6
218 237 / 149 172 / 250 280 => 1.7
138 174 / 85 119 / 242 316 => -1.2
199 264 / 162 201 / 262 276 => -2.2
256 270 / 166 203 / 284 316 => -4.3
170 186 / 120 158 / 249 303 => 0.5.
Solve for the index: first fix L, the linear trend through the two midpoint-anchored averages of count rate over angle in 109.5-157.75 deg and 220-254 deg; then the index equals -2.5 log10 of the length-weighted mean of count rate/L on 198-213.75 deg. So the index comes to 0.07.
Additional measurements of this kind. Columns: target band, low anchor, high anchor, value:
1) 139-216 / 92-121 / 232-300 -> 0.02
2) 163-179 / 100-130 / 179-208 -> 0.01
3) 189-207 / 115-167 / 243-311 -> 0.01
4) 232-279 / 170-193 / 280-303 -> -0.18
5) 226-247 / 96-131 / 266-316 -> -0.16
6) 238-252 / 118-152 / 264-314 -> -0.25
